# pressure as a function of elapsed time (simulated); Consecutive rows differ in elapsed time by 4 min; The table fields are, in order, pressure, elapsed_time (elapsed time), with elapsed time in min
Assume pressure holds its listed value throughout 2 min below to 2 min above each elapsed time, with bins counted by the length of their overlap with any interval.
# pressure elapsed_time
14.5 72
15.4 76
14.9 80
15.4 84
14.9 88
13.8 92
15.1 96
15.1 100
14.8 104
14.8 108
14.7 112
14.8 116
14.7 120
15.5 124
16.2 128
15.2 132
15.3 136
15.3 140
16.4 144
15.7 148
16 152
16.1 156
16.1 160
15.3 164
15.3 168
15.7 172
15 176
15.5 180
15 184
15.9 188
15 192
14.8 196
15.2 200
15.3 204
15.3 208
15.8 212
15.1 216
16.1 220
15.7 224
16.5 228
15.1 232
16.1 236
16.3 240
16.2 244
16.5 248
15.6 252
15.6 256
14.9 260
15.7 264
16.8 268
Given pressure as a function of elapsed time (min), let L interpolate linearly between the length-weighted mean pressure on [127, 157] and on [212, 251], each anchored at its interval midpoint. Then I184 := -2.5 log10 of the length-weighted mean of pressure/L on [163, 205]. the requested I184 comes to 0.04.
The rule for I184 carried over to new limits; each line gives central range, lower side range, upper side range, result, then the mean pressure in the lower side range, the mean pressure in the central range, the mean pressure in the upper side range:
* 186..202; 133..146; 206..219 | 0.02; 15.6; 15.2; 15.5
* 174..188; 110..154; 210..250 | 0.03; 15.4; 15.3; 15.9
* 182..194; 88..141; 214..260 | 0.02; 15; 15.3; 15.8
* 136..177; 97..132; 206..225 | -0.03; 15.1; 15.7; 15.6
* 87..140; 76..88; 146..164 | 0.03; 15.2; 15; 15.9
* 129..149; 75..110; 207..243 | -0.03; 14.9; 15.6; 15.8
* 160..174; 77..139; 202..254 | -0.01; 15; 15.5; 15.8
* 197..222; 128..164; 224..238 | 0.03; 15.8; 15.4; 15.9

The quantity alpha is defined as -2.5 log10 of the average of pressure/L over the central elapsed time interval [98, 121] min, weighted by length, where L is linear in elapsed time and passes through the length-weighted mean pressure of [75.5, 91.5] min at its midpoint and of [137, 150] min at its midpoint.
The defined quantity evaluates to 0.04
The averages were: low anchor 15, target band 14.8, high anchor 15.8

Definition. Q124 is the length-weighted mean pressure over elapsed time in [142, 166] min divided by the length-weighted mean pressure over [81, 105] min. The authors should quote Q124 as 1.07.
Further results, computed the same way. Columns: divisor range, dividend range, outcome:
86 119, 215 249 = 1.08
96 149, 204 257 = 1.04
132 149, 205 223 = 1.00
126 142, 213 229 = 1.02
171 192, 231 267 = 1.03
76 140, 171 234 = 1.03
